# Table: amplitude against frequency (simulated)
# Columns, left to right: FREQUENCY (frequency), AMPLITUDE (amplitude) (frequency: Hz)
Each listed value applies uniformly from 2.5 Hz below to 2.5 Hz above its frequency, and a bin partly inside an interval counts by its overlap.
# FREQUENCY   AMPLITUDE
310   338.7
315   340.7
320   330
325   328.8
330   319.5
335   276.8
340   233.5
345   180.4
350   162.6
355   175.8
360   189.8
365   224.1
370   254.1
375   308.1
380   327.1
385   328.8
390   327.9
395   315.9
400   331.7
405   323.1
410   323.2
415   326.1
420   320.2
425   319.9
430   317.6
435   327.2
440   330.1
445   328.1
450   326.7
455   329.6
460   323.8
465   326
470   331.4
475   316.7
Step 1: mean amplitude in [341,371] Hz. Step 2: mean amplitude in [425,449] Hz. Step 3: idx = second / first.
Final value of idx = 1.7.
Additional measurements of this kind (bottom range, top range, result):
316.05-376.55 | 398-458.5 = 1.30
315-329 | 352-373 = 0.64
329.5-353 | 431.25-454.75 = 1.45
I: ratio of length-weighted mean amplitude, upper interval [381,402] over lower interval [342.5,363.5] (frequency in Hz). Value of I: 1.82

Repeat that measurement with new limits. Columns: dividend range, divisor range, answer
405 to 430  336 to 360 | 1.66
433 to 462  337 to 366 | 1.69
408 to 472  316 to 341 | 1.07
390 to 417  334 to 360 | 1.62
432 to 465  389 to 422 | 1.01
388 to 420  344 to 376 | 1.54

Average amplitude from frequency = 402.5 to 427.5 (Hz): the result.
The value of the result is 322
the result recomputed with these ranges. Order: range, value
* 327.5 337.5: 298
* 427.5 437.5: 322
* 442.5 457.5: 328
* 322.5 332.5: 324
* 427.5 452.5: 326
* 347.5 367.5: 188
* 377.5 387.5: 328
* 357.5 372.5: 223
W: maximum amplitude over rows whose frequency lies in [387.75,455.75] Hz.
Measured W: 331.7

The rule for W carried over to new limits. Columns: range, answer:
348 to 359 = 175.8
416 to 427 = 320.2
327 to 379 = 319.5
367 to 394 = 328.8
